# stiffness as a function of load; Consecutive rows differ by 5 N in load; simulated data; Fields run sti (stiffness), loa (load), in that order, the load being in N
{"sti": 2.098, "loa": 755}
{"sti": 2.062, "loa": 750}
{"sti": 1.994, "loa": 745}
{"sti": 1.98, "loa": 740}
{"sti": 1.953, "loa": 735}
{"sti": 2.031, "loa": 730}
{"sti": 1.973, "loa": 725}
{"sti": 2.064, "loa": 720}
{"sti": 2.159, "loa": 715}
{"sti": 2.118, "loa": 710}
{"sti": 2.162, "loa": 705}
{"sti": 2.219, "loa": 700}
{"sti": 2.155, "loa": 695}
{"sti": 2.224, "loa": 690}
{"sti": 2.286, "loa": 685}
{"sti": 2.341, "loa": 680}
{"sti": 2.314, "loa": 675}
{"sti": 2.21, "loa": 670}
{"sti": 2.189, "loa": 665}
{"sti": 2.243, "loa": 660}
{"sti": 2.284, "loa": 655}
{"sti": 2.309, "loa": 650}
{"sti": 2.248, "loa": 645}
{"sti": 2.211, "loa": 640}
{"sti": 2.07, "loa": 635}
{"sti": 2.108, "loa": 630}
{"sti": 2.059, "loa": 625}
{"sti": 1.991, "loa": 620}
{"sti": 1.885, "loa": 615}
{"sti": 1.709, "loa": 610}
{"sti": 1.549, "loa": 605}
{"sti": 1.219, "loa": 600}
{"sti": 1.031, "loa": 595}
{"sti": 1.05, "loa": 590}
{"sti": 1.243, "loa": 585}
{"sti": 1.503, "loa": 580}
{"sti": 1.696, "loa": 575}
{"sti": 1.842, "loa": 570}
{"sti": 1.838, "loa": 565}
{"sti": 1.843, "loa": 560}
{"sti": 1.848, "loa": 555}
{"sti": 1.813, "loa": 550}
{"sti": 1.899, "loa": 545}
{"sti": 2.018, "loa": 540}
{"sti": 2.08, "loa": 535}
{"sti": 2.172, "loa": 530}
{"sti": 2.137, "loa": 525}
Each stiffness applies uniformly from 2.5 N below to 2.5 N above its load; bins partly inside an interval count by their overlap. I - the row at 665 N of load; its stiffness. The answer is 2.189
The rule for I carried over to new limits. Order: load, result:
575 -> 1.696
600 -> 1.219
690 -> 2.224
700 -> 2.219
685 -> 2.286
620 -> 1.991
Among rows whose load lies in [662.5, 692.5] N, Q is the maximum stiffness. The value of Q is 2.341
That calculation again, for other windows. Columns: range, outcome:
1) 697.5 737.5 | 2.219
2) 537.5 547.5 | 2.018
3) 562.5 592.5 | 1.842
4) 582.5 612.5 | 1.709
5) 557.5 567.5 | 1.843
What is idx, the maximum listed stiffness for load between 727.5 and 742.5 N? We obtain 2.031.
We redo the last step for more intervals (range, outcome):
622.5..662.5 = 2.309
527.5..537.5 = 2.172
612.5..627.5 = 2.059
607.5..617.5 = 1.885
